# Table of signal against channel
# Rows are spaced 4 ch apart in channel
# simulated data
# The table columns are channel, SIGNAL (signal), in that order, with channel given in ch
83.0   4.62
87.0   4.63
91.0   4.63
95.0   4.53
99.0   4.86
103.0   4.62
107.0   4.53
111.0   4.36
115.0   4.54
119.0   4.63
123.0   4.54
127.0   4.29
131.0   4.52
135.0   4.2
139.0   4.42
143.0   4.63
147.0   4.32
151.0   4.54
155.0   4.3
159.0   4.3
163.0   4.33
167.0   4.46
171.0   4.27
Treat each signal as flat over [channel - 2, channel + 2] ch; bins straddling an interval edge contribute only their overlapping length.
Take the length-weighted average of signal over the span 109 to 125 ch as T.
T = 4.52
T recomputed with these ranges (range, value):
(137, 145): 4.53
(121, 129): 4.42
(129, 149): 4.42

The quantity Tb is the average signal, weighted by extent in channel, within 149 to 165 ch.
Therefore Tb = 4.37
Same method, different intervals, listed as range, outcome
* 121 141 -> 4.39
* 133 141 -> 4.31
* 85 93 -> 4.63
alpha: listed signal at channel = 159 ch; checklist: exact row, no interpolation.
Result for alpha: 4.3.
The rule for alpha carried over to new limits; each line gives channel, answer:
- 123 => 4.54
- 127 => 4.29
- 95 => 4.53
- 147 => 4.32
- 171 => 4.27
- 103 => 4.62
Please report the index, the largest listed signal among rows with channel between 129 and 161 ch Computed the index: 4.63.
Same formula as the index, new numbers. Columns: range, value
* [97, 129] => 4.86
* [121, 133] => 4.54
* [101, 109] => 4.62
